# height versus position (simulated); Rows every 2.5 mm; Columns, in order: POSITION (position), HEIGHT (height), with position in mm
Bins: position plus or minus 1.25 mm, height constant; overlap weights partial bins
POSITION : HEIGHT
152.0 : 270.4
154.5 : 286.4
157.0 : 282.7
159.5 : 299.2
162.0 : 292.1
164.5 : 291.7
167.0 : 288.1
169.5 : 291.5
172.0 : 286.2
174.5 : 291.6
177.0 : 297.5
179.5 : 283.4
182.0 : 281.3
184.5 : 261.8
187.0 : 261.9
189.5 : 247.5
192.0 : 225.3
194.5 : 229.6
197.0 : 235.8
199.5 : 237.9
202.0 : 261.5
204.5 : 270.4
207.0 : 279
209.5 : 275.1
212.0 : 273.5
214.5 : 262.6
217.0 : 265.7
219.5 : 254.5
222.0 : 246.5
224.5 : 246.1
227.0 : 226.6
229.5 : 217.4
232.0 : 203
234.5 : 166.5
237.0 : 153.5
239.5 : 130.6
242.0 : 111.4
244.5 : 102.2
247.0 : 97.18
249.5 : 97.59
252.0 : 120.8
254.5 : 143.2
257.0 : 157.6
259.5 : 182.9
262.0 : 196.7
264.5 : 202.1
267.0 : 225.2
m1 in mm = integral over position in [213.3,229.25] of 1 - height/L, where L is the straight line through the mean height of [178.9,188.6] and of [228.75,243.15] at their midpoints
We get -4.6 mm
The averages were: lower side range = 270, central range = 248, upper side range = 162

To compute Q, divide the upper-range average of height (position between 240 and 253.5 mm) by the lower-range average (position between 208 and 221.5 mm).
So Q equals 0.41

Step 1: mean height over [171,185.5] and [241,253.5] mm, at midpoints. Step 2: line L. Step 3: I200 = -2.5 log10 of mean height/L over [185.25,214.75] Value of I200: -0.14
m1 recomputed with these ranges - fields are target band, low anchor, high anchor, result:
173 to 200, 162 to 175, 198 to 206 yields 1.21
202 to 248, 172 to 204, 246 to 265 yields -1.98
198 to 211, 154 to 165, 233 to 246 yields -4.05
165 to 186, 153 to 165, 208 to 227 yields -0.30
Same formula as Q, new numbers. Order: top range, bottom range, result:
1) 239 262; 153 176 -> 0.45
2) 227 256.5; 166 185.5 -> 0.51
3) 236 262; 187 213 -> 0.52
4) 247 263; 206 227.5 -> 0.56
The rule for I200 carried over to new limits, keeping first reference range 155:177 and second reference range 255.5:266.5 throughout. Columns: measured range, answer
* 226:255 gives 0.39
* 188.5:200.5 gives 0.11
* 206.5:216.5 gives -0.13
